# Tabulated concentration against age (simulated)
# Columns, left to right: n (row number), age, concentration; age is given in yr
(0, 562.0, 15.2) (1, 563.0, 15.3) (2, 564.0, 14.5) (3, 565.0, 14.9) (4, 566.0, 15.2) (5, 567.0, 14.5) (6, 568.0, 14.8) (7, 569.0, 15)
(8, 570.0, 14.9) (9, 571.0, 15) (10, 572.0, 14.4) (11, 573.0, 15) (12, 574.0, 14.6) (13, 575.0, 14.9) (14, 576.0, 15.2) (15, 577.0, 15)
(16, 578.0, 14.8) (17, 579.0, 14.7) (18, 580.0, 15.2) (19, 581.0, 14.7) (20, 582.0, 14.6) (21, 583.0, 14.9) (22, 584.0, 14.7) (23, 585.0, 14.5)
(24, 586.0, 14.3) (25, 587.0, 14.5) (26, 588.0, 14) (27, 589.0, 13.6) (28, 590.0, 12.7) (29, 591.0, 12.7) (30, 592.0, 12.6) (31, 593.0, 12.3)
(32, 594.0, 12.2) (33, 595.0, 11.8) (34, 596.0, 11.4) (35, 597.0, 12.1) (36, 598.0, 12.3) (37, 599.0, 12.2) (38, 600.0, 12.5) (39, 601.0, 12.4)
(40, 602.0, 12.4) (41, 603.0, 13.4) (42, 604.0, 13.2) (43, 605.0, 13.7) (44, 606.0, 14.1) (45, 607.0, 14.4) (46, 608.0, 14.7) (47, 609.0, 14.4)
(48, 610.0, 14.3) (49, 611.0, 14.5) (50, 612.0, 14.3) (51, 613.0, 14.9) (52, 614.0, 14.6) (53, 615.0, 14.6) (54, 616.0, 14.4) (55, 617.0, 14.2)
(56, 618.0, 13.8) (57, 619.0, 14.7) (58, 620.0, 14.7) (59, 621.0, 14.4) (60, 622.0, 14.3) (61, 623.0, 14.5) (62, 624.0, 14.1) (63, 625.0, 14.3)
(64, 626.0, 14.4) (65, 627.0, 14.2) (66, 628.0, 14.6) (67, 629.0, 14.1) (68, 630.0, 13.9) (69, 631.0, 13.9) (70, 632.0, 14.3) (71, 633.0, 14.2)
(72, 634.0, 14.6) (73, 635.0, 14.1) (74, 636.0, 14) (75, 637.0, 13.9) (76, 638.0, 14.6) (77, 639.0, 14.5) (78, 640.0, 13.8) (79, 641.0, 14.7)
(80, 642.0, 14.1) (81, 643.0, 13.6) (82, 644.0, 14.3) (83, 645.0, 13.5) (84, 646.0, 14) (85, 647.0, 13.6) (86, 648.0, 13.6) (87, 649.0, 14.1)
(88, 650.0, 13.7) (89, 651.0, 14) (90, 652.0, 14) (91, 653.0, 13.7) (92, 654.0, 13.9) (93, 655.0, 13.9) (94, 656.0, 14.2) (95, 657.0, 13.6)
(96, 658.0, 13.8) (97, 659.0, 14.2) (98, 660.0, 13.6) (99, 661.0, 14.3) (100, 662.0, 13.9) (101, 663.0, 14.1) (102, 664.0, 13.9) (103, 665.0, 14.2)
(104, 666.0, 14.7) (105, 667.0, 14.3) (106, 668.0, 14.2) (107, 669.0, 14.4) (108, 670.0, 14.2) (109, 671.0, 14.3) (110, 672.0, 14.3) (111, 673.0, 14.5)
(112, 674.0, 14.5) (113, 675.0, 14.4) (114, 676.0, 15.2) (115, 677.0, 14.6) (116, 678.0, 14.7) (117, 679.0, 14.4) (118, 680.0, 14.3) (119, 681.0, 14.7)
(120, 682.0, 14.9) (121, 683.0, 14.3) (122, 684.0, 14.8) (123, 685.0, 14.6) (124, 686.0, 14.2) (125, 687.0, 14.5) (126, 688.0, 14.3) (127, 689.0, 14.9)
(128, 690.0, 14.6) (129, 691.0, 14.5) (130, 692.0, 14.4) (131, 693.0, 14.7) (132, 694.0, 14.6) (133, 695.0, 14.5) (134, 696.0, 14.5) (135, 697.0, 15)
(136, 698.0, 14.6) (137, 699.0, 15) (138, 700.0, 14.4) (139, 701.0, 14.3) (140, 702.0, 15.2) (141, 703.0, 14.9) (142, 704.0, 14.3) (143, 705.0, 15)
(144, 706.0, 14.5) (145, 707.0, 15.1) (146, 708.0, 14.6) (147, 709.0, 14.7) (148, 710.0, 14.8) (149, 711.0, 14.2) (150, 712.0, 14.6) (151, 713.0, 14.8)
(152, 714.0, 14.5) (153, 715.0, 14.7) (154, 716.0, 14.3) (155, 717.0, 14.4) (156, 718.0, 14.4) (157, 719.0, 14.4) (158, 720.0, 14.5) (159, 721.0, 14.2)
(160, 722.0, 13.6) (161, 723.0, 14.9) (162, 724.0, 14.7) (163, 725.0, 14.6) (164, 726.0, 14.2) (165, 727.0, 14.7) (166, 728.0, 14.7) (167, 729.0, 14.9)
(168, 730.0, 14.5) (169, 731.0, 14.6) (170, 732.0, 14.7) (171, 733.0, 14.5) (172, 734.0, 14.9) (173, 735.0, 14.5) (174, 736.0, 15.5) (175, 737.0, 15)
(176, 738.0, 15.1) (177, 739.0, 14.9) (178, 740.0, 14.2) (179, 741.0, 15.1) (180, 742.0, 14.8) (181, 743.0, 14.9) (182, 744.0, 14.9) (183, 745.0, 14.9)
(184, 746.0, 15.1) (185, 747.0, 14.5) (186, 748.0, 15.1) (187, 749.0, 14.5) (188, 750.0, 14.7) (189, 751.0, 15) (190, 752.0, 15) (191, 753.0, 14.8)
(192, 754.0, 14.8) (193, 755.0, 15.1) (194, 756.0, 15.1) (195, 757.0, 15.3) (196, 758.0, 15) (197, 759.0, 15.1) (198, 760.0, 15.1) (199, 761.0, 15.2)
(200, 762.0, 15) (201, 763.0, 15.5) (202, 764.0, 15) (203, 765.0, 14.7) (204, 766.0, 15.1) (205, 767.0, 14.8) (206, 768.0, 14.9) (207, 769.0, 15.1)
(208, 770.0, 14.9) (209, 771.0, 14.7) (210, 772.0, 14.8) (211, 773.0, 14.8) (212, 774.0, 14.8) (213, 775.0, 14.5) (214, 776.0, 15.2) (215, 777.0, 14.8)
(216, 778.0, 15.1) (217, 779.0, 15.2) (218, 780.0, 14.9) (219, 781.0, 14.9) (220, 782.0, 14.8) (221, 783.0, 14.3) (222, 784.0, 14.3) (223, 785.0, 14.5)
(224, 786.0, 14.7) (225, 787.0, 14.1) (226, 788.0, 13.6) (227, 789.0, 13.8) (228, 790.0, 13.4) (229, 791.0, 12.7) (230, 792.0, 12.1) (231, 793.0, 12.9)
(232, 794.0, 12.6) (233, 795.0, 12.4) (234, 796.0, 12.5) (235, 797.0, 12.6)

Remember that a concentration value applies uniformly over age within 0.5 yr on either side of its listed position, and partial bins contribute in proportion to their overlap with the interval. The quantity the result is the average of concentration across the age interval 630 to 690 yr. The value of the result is 14.2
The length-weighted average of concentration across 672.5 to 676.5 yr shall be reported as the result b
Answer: 14.6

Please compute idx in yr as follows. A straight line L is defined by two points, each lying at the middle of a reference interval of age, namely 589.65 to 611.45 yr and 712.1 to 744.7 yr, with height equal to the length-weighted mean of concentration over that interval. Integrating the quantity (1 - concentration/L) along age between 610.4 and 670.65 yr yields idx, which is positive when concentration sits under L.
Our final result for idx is -2.9 yr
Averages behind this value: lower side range 13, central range 14.2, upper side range 14.6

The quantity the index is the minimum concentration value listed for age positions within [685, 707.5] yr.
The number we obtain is 14.2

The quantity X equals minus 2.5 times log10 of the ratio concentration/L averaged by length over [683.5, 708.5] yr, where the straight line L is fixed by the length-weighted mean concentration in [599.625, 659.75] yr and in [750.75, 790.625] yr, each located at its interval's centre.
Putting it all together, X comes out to -0.018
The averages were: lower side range 14.1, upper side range 14.8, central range 14.6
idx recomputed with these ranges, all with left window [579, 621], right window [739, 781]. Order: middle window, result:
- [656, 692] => -0.23 yr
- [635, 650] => 0.02 yr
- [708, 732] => 0.16 yr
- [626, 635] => -0.18 yr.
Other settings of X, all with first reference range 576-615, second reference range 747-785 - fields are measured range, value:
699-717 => -0.01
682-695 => -0.01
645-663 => 0.02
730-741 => -0.01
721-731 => 0.01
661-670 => 0.00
